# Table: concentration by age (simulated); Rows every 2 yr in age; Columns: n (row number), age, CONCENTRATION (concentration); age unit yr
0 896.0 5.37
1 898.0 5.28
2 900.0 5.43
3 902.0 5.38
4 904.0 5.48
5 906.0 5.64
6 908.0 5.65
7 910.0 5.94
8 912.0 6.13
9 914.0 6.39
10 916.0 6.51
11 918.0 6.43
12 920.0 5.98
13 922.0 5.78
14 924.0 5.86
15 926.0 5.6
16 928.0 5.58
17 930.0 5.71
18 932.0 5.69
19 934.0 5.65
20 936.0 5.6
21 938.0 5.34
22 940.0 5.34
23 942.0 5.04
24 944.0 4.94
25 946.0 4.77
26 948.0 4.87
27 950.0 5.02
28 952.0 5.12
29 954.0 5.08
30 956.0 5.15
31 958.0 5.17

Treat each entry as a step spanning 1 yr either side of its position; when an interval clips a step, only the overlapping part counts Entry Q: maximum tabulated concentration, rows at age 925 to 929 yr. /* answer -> 5.6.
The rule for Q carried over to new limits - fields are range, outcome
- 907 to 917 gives 6.51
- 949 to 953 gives 5.12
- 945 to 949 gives 4.87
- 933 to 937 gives 5.65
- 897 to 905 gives 5.48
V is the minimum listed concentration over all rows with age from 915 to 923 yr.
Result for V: 5.78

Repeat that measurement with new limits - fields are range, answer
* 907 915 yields 5.65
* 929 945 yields 4.94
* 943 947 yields 4.77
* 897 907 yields 5.28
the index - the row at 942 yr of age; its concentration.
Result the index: 5.04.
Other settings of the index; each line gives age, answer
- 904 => 5.48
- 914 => 6.39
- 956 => 5.15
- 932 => 5.69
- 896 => 5.37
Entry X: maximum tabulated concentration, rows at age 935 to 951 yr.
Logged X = 5.6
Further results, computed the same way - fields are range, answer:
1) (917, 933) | 6.43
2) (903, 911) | 5.94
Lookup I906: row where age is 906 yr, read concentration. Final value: 5.64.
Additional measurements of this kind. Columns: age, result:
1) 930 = 5.71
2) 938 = 5.34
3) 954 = 5.08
